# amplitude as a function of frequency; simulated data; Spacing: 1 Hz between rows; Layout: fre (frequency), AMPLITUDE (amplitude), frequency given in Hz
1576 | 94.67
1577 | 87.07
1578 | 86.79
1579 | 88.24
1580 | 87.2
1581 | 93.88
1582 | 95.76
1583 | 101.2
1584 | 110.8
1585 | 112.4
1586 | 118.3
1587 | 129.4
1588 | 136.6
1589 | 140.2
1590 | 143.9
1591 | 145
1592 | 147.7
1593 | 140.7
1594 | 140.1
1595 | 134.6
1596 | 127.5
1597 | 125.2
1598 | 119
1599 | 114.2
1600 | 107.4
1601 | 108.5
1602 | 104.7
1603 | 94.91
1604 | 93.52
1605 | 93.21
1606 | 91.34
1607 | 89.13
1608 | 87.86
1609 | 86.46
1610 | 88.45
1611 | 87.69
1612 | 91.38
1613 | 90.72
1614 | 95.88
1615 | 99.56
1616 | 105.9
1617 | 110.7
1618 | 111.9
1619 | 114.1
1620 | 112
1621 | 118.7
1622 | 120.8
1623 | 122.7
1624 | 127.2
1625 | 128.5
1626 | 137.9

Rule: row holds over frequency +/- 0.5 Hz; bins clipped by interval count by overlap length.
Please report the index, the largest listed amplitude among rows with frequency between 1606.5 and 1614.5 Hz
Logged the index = 95.88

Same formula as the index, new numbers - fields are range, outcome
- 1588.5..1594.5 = 147.7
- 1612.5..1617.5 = 110.7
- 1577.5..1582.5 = 95.76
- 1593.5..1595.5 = 140.1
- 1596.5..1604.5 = 125.2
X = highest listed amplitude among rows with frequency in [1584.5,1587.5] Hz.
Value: 129.4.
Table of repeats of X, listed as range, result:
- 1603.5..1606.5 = 93.52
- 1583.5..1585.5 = 112.4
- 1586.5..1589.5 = 140.2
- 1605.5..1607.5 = 91.34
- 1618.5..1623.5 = 122.7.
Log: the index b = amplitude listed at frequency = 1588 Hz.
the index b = 136.6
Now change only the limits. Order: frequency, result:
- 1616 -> 105.9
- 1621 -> 118.7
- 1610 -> 88.45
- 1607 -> 89.13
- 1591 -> 145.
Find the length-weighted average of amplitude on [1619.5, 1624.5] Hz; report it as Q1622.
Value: 120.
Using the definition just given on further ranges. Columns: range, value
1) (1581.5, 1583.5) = 98.5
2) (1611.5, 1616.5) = 96.7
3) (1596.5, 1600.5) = 116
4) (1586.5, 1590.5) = 138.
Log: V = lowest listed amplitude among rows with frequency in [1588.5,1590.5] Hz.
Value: 140.2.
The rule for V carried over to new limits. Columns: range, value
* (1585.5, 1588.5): 118.3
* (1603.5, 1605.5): 93.21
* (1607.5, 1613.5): 86.46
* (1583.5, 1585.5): 110.8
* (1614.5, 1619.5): 99.56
